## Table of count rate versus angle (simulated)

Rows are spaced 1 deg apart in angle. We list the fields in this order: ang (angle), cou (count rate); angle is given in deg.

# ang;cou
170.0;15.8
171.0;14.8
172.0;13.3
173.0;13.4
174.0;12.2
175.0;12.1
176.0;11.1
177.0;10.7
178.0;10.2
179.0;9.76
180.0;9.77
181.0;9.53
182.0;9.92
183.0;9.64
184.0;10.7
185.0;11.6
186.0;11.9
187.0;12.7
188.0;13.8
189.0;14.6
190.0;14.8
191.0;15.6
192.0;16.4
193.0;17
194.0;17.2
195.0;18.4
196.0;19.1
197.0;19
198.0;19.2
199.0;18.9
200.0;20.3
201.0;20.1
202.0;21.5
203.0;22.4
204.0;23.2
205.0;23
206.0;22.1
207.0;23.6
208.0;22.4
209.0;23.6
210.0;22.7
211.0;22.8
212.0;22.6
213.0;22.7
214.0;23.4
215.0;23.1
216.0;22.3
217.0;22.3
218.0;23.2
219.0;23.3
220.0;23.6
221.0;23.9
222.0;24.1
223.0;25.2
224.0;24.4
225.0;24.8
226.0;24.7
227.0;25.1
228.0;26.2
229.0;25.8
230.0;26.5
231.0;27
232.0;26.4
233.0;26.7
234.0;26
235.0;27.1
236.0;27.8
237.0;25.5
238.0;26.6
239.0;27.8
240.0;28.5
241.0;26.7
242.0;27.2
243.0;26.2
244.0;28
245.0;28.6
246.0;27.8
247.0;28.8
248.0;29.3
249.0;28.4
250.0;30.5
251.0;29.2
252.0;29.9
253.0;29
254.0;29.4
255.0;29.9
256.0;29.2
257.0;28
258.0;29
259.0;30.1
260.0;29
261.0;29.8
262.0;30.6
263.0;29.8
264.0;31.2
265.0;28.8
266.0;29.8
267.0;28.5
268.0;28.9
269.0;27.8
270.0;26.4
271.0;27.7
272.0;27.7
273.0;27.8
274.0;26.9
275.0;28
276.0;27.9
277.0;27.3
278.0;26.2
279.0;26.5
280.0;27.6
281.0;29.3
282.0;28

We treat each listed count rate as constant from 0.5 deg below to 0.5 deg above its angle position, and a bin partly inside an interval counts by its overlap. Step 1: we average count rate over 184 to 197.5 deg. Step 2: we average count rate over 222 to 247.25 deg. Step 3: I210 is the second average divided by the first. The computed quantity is 1.73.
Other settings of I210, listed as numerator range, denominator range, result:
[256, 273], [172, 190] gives 2.51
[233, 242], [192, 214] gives 1.29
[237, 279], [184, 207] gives 1.60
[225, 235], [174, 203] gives 1.79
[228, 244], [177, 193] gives 2.20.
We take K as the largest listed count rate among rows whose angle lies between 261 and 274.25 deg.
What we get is 31.2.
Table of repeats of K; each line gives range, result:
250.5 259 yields 30.1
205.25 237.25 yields 27.8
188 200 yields 20.3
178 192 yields 16.4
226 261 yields 30.5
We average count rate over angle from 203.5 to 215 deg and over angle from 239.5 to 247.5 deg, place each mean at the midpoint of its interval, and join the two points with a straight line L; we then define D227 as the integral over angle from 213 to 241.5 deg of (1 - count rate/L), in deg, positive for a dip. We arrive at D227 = 0.3 deg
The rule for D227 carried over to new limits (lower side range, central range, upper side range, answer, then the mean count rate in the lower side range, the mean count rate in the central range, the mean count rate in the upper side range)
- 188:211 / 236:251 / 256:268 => -0.7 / 19.7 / 27.9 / 29.5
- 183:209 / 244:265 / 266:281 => -3.4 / 17.9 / 29.3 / 27.6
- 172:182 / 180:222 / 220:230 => -1.7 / 11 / 18.9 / 24.9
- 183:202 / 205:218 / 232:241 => -1.3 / 16.2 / 22.8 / 27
